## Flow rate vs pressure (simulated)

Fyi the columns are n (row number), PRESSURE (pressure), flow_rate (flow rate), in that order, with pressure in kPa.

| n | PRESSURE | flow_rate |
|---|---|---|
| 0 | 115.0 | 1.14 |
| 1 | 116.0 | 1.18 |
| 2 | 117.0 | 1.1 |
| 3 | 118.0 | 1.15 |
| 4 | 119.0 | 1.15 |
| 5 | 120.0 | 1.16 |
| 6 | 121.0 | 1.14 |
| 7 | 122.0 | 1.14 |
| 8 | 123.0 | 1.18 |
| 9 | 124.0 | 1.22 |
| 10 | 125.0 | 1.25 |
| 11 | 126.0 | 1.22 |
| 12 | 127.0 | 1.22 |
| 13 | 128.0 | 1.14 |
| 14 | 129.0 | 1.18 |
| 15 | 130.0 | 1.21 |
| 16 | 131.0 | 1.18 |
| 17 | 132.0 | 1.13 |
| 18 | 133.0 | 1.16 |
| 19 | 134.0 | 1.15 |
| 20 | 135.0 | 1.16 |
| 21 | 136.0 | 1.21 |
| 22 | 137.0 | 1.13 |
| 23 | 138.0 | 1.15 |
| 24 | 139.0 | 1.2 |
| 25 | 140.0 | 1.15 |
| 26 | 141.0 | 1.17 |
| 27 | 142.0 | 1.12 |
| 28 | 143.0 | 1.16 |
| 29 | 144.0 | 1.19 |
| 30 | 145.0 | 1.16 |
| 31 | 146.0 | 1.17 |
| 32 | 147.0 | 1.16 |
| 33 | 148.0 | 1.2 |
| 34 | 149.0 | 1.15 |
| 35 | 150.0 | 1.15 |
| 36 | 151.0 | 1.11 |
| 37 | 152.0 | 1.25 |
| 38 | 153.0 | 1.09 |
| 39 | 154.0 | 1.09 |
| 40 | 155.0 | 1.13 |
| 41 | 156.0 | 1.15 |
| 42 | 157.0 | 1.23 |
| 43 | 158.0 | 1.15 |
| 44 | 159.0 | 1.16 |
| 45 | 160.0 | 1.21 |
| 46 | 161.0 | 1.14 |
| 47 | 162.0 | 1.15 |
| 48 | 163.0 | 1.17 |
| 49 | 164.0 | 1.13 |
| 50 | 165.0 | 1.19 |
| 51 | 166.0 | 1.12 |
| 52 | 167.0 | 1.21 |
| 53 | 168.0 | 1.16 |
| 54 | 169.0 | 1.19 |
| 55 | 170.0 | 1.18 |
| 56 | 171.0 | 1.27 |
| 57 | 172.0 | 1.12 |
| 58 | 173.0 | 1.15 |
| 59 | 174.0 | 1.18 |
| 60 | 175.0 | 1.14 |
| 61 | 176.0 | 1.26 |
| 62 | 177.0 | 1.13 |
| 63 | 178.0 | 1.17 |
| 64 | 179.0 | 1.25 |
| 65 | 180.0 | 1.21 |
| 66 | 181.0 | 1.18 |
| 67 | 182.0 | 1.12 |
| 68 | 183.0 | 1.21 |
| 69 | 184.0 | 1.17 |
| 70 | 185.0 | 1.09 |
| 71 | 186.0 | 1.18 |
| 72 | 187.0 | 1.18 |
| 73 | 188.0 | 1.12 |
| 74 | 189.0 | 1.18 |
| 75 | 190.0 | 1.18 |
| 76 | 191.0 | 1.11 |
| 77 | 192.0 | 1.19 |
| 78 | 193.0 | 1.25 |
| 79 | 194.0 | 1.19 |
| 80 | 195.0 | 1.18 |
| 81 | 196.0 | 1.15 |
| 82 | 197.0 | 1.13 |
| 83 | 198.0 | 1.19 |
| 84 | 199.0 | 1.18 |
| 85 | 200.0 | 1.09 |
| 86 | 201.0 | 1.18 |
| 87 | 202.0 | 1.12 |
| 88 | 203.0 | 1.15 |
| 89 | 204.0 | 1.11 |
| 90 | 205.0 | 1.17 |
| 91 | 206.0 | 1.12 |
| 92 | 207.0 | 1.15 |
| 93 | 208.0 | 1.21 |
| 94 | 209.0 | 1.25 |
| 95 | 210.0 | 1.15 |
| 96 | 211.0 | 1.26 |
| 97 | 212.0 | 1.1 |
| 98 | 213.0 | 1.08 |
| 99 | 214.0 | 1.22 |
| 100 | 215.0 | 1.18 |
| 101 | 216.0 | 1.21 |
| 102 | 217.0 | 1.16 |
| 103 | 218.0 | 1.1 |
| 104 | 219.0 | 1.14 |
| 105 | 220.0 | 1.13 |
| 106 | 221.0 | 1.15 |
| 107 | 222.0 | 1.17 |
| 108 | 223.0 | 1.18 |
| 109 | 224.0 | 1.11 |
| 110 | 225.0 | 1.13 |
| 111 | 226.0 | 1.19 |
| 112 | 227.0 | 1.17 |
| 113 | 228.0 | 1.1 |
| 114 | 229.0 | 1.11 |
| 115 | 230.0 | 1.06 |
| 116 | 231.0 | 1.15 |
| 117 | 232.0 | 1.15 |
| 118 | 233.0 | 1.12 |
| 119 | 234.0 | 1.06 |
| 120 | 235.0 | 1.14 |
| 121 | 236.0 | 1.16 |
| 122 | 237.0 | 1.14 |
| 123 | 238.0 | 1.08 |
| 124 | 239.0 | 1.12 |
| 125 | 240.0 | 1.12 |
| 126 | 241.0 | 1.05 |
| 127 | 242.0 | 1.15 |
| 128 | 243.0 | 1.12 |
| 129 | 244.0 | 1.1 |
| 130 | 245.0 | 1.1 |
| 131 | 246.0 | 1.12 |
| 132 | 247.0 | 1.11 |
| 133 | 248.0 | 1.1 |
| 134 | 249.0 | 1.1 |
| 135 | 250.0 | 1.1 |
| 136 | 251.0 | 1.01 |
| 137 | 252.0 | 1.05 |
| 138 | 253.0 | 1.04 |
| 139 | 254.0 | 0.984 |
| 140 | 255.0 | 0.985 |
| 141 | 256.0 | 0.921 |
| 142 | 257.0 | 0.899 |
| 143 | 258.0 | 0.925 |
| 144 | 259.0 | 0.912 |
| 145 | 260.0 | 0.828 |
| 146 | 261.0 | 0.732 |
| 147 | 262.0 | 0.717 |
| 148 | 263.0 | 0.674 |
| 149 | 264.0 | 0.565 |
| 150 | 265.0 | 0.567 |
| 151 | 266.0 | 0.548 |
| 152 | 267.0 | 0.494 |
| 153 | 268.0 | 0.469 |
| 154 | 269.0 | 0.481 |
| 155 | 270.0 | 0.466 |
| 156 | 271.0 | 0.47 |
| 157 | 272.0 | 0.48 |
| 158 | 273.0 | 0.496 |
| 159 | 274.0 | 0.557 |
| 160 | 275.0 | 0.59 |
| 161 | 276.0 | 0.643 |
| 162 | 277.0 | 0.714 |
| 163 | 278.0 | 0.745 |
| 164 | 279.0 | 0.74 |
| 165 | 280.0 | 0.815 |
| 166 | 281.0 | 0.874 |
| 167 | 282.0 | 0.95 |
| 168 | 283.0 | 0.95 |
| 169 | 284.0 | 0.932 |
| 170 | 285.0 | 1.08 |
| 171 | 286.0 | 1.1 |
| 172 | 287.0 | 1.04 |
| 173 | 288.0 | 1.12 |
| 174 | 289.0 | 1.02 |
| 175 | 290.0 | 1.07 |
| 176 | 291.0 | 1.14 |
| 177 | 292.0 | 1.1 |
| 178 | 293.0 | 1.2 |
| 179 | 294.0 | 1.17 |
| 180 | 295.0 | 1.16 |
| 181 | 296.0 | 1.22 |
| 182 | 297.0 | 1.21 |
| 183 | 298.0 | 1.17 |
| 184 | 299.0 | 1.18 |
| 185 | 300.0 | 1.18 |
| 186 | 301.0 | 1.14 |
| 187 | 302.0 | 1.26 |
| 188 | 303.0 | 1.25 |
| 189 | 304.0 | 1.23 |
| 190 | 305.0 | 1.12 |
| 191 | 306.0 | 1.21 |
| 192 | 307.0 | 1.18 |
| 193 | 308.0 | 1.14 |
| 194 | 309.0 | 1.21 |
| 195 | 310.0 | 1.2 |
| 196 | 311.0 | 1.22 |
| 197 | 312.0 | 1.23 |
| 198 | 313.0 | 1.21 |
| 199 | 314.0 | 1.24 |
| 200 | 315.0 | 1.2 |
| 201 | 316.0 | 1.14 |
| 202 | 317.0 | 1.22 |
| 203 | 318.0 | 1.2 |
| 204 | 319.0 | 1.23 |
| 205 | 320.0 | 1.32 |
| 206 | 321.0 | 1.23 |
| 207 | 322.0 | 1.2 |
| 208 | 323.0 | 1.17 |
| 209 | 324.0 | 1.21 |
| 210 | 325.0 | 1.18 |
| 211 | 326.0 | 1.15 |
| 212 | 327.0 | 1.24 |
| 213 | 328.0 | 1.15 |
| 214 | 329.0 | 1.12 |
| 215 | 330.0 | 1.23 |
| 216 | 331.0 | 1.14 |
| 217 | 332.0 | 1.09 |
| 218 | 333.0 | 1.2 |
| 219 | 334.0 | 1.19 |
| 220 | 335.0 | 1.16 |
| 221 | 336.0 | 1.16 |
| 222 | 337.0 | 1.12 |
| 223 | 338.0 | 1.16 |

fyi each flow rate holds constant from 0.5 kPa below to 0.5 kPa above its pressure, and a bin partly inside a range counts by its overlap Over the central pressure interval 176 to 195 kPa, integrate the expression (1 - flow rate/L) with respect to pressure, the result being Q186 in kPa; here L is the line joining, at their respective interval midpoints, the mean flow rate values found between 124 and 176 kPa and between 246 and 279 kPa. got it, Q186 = -2.4 kPa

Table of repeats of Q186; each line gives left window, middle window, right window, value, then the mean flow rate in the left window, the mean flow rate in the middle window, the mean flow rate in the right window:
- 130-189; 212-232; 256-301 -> -2.82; 1.17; 1.14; 0.854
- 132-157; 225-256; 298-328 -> 2.24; 1.16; 1.1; 1.2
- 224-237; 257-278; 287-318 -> 9.59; 1.13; 0.626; 1.18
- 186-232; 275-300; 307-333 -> 3.69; 1.16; 1.01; 1.19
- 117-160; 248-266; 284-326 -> 4.49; 1.17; 0.88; 1.17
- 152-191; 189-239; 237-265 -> -3.94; 1.17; 1.15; 0.981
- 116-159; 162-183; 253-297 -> -1.88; 1.16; 1.18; 0.833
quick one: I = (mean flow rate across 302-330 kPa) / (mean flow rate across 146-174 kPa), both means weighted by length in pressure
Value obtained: 1.03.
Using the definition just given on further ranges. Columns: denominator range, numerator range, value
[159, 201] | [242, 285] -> 0.70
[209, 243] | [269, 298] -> 0.78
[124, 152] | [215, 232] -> 0.97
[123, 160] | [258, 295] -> 0.68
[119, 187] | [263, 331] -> 0.86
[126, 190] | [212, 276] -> 0.82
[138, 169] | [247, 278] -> 0.65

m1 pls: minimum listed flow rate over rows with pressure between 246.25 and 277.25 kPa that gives 0.466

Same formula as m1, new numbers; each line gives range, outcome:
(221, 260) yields 0.828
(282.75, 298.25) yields 0.932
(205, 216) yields 1.08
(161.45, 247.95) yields 1.05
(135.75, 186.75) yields 1.09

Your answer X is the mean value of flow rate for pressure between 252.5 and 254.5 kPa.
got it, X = 1.01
